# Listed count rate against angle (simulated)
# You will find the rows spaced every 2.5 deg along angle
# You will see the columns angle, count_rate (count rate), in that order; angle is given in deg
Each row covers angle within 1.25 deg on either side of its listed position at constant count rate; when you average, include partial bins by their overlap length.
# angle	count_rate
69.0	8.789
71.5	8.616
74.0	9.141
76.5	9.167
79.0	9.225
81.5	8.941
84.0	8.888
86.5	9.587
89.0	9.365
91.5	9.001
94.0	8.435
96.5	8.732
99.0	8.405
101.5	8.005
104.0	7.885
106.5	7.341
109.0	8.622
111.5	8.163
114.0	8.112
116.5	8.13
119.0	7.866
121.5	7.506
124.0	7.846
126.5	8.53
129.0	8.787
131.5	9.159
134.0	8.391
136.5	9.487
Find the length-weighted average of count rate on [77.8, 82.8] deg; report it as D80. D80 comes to 9.08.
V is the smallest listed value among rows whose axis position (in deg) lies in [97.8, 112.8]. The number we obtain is 7.341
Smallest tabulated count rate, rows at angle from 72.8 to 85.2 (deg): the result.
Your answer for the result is 8.888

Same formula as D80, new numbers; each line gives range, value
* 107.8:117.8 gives 8.25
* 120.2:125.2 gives 7.68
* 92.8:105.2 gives 8.29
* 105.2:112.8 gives 8.04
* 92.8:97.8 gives 8.58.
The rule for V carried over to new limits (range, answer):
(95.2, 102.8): 8.005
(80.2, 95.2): 8.435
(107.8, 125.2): 7.506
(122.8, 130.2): 7.846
